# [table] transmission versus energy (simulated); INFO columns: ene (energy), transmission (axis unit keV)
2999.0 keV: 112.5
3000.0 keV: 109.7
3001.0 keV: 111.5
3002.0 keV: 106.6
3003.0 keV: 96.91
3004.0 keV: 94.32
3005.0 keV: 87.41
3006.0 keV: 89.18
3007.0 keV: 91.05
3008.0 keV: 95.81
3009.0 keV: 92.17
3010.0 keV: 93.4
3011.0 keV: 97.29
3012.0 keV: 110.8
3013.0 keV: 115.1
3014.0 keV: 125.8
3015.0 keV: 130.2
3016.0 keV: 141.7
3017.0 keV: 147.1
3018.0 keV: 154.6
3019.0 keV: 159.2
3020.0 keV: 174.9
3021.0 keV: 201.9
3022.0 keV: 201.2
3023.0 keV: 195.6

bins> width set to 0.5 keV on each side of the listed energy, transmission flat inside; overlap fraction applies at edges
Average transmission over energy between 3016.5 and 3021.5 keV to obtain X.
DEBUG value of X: 168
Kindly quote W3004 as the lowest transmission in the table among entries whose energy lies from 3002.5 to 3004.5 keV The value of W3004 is 94.32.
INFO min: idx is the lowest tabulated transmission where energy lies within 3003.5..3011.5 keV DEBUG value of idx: 87.41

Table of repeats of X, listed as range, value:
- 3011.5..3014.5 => 117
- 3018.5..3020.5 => 167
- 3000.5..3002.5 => 109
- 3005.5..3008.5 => 92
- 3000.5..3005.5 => 99.3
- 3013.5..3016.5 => 133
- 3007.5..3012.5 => 97.9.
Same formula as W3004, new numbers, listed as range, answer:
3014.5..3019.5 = 130.2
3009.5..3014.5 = 93.4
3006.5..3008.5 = 91.05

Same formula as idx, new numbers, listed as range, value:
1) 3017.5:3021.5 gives 154.6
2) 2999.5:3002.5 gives 106.6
